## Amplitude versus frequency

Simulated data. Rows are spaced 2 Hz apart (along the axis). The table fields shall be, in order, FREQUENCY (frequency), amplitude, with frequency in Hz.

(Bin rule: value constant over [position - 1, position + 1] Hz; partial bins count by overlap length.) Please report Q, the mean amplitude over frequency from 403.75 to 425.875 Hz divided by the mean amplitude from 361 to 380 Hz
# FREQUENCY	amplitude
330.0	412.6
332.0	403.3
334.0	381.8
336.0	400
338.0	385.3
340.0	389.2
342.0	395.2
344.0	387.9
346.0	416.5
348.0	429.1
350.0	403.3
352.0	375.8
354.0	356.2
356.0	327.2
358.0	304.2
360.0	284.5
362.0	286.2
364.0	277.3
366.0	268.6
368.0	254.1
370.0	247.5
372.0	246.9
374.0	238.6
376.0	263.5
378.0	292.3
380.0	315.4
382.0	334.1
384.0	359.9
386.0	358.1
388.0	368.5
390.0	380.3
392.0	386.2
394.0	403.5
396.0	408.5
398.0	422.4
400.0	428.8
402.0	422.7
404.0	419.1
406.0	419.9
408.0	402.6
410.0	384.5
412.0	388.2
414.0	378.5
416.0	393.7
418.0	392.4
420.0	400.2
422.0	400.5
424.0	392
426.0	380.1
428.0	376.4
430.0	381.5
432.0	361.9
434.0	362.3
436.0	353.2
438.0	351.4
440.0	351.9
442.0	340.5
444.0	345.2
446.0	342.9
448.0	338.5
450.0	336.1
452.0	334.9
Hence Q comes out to 1.49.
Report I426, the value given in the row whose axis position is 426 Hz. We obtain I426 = 380.1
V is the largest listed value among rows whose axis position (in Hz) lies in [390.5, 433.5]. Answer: 428.8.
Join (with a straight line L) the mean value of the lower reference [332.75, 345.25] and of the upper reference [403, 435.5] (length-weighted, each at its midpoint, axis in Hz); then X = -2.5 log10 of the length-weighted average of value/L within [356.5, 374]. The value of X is 0.40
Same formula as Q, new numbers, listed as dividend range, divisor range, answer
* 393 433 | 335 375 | 1.19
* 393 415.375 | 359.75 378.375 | 1.54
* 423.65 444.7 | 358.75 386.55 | 1.27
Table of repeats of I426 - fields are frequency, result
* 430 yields 381.5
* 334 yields 381.8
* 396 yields 408.5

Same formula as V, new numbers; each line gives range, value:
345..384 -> 429.1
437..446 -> 351.9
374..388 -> 368.5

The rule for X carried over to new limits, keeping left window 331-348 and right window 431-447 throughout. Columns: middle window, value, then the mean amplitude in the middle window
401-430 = -0.097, 396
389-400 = -0.088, 403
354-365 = 0.274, 301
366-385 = 0.321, 283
